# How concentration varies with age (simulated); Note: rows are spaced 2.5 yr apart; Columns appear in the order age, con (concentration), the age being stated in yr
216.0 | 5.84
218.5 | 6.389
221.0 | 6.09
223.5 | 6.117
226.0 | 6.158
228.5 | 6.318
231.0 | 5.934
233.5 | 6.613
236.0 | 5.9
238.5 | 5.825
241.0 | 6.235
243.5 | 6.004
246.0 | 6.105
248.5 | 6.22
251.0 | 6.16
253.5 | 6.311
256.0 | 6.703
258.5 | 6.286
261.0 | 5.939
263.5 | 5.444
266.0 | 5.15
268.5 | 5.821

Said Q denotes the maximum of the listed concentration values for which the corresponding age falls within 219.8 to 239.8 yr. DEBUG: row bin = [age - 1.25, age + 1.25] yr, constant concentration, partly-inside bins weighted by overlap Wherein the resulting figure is 6.613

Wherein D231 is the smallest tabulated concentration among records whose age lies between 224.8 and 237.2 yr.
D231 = 5.9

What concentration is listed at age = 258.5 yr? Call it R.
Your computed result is 6.286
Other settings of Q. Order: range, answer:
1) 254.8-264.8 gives 6.703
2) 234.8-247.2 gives 6.235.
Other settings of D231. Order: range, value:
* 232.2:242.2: 5.825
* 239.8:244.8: 6.004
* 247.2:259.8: 6.16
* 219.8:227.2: 6.09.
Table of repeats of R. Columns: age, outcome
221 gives 6.09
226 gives 6.158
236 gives 5.9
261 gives 5.939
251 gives 6.16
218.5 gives 6.389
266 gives 5.15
